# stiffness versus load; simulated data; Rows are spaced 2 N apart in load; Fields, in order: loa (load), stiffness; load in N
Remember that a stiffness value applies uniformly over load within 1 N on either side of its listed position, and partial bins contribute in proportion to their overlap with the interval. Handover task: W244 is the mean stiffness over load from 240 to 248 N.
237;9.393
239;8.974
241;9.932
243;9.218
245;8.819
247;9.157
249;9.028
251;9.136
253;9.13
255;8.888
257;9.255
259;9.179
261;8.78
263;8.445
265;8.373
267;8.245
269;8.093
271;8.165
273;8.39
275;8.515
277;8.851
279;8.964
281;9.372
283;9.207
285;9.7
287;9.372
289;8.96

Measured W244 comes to 9.28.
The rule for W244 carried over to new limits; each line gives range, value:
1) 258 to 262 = 8.98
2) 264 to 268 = 8.31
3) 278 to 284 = 9.18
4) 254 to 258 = 9.07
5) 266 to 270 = 8.17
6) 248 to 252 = 9.08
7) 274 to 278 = 8.68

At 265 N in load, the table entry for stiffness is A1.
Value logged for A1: 8.373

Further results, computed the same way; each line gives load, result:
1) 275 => 8.515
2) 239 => 8.974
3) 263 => 8.445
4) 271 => 8.165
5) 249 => 9.028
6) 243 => 9.218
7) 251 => 9.136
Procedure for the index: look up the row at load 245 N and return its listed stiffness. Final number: 8.819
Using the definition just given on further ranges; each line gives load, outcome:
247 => 9.157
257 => 9.255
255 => 8.888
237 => 9.393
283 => 9.207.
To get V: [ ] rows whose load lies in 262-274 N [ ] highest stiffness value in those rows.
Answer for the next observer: 8.445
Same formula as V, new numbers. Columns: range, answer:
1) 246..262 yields 9.255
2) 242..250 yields 9.218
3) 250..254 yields 9.136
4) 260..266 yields 8.78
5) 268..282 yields 9.372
